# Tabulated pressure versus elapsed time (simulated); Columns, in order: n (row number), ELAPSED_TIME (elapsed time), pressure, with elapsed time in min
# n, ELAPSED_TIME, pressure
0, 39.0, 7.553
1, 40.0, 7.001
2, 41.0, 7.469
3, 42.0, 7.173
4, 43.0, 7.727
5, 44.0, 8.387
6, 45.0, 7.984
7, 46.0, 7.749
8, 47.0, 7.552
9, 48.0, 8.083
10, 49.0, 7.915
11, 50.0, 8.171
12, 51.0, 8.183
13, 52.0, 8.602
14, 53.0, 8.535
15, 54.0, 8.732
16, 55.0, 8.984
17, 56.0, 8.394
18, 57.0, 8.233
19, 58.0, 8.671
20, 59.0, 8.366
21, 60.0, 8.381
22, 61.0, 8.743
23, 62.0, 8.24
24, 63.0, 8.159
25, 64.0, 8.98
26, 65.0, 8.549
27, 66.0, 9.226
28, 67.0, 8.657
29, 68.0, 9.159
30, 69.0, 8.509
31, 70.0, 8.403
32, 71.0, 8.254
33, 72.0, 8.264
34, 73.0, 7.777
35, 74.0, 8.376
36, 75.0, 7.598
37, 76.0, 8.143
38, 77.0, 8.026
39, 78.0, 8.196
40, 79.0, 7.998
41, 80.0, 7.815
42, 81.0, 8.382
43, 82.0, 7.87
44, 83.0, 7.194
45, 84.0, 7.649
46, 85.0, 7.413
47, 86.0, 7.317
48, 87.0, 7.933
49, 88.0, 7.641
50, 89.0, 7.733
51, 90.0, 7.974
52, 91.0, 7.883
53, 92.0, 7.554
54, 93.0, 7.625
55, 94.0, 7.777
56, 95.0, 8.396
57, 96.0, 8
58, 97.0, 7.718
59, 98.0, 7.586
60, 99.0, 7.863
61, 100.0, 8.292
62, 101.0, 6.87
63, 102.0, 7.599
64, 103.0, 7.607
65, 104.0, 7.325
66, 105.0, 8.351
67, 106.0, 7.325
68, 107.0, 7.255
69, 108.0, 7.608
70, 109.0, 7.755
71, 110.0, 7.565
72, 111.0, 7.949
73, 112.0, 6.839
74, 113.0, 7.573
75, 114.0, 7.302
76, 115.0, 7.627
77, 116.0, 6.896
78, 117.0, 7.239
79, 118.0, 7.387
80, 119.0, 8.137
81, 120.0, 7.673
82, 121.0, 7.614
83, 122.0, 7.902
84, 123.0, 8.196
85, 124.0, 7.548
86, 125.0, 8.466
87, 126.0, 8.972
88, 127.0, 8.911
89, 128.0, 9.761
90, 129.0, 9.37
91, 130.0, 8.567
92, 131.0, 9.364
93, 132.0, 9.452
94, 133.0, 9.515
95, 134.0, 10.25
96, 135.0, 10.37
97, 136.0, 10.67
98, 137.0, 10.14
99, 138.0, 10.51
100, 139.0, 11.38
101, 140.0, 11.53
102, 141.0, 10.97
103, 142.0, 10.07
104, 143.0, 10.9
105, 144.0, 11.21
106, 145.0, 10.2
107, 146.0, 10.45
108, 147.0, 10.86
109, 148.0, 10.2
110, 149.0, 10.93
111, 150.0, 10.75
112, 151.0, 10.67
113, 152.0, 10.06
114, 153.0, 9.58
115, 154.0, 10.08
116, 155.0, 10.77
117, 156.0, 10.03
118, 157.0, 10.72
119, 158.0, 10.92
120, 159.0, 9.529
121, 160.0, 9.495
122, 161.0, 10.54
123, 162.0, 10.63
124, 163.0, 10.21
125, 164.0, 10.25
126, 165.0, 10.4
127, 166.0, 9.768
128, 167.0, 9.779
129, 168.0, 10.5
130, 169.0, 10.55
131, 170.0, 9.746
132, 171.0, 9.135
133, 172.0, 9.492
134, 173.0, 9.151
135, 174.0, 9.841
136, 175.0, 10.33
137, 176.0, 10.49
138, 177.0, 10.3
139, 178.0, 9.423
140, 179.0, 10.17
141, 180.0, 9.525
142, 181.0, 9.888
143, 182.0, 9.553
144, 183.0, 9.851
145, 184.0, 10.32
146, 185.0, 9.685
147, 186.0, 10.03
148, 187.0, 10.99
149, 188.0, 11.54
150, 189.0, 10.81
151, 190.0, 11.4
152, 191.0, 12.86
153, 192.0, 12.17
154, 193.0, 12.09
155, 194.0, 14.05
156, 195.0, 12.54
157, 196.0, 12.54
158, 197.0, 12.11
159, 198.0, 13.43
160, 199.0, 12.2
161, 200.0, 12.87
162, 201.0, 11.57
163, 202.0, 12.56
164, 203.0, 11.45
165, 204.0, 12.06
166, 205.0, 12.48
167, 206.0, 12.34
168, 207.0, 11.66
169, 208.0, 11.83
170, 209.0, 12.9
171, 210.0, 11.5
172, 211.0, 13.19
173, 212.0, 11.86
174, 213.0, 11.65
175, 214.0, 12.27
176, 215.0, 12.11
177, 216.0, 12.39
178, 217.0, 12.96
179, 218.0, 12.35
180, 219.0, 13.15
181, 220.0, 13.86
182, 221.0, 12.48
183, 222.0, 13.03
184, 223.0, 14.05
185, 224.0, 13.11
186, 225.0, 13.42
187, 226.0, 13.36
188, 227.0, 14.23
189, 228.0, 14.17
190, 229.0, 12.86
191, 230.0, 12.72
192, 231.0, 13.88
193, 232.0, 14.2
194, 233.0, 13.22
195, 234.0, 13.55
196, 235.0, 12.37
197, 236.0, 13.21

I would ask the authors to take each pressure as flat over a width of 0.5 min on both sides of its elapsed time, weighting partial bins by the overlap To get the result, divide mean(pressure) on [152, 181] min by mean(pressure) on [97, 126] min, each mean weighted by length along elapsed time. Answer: 1.31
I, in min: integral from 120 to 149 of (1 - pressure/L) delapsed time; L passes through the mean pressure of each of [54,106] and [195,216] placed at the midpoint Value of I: 0.46 min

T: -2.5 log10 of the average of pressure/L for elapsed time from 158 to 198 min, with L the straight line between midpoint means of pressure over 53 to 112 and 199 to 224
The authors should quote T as 0.071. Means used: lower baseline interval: 8.03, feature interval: 10.6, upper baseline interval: 12.4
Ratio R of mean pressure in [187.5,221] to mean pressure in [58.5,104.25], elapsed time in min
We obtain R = 1.5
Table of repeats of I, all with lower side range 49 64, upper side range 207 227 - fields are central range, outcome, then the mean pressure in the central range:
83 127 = 9.2 min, 7.7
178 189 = 1.6 min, 10.2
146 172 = 2.2 min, 10.2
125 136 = 1.0 min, 9.46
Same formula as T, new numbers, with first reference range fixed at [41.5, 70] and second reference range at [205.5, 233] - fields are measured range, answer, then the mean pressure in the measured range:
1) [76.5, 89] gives 0.17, 7.78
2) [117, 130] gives 0.23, 8.3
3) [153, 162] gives 0.09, 10.2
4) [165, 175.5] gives 0.17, 9.86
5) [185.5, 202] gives 0.01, 12.1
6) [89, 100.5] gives 0.20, 7.87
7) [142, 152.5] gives 0.03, 10.6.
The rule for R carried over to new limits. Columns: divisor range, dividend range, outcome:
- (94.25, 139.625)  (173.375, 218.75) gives 1.39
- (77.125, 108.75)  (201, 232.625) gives 1.65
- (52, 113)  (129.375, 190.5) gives 1.28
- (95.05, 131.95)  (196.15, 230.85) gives 1.60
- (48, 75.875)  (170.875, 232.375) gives 1.41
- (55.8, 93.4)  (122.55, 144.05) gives 1.20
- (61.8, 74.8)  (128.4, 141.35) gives 1.20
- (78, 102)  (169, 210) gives 1.44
